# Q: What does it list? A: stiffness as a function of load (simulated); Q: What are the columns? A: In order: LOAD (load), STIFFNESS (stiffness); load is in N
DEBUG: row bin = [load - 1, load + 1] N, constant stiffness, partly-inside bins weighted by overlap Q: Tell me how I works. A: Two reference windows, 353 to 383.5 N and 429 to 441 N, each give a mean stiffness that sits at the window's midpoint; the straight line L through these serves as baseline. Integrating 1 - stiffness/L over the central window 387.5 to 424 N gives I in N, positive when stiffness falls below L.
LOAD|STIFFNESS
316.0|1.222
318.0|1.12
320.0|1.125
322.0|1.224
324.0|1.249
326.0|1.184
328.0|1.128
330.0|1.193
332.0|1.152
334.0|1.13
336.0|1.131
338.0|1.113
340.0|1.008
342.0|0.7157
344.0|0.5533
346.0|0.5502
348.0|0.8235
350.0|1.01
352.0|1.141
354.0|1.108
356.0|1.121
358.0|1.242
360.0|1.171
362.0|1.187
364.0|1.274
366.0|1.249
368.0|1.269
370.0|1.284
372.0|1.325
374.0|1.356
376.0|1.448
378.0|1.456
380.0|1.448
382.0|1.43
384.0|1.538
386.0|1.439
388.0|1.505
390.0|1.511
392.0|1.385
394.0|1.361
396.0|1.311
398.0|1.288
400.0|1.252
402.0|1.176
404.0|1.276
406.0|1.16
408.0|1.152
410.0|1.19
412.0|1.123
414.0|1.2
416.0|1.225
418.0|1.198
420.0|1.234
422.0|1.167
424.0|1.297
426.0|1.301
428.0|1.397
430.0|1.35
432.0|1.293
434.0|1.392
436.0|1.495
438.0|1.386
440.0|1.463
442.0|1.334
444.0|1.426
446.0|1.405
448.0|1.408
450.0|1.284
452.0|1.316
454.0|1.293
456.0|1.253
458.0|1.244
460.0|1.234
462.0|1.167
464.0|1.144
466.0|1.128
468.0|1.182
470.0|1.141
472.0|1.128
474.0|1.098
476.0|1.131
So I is 2.47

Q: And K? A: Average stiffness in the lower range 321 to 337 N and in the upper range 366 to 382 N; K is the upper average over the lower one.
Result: 1.2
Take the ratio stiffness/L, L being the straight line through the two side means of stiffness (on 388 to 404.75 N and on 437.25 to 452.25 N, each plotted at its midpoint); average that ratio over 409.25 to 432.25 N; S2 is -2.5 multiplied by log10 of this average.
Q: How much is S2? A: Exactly 0.09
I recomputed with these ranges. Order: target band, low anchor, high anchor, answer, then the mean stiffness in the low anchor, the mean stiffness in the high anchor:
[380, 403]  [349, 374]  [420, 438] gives -2.25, 1.2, 1.33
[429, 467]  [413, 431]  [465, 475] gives -3.86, 1.26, 1.14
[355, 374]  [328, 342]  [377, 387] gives 1.19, 1.09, 1.46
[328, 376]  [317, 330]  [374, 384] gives 7.89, 1.17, 1.45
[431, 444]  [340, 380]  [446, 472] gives -1.98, 1.13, 1.24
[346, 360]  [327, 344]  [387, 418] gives 0.75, 1.04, 1.27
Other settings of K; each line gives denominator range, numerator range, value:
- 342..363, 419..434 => 1.33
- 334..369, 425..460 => 1.30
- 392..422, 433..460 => 1.10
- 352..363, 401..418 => 1.02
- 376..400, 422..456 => 0.96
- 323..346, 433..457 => 1.33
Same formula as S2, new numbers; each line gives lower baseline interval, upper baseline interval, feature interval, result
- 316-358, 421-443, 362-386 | -0.170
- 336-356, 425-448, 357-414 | -0.179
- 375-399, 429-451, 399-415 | 0.184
